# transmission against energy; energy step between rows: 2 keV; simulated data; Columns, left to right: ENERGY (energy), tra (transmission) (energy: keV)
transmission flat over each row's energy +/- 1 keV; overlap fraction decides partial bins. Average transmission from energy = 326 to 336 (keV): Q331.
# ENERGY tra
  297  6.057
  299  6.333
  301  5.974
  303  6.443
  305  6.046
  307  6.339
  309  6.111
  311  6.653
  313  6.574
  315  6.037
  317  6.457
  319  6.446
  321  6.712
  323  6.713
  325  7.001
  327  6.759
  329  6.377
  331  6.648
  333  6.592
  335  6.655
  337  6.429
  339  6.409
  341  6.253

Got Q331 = 6.61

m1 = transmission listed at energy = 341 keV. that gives 6.253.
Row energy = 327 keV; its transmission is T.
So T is 6.759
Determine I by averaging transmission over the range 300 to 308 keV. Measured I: 6.2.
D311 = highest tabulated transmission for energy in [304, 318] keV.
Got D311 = 6.653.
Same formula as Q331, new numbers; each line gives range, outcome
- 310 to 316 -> 6.42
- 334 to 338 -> 6.54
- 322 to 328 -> 6.82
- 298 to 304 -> 6.25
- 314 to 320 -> 6.31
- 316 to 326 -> 6.67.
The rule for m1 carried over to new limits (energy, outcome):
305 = 6.046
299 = 6.333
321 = 6.712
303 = 6.443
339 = 6.409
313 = 6.574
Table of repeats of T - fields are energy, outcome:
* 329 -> 6.377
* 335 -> 6.655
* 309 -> 6.111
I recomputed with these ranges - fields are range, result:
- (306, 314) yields 6.42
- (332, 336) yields 6.62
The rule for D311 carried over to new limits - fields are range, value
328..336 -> 6.655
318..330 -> 7.001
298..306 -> 6.443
